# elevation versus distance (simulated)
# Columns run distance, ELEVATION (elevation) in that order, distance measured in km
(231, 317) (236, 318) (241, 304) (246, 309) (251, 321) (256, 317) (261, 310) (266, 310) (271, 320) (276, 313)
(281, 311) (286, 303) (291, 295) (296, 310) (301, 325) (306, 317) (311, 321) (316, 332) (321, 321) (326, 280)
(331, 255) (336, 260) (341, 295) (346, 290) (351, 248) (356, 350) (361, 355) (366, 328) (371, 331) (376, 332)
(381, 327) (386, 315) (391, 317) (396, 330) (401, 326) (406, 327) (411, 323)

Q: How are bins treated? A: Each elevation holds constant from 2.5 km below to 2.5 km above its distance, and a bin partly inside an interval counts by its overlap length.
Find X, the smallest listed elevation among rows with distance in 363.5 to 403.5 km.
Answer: 315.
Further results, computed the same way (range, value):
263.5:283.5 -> 310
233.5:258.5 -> 304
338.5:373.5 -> 248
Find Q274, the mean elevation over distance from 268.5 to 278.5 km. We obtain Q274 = 316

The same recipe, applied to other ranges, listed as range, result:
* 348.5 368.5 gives 320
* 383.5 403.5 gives 322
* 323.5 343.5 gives 272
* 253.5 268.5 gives 312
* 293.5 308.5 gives 317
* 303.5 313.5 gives 319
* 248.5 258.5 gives 319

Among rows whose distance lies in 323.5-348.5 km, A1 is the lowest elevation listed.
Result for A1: 255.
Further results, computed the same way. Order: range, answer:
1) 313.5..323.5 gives 321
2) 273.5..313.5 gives 295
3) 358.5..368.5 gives 328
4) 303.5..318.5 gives 317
